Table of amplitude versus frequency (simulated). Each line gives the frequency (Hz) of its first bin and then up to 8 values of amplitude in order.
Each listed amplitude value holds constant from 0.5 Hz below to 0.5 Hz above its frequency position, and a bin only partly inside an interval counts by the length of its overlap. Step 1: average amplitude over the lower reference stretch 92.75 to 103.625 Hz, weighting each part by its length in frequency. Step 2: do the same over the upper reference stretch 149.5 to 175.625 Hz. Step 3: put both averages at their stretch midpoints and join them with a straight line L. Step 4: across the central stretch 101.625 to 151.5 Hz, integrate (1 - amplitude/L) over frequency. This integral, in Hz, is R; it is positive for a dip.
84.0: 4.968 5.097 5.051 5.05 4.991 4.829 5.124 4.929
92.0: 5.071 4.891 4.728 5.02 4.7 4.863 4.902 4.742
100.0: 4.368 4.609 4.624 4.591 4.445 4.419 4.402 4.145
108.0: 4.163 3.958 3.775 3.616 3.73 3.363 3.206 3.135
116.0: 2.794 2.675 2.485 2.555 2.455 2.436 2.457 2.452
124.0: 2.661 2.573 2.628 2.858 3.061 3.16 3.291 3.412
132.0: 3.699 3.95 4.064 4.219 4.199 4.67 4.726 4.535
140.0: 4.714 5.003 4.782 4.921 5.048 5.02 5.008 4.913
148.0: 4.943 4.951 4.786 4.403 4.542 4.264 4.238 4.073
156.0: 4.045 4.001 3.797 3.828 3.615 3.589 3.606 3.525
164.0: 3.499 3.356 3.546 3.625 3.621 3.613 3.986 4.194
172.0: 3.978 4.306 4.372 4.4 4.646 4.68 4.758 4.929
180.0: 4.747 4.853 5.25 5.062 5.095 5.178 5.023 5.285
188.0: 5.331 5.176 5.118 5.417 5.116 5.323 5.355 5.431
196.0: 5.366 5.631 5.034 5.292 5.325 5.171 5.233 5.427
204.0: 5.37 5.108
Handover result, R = 6.0 Hz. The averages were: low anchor 4.72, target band 3.84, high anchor 3.96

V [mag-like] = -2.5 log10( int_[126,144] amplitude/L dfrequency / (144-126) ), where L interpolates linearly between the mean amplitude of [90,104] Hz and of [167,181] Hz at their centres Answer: 0.12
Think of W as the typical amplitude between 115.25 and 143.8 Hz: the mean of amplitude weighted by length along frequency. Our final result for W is 3.49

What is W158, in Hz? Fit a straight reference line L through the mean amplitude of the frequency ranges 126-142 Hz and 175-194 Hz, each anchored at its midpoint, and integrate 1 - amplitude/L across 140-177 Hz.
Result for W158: 1.8 Hz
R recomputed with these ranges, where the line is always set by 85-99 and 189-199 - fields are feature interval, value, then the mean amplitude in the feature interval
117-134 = 7.2 Hz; 2.91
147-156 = 1.1 Hz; 4.52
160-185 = 4.8 Hz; 4.23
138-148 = 0.5 Hz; 4.88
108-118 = 3.3 Hz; 3.36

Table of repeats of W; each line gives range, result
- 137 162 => 4.48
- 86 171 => 4.02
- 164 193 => 4.59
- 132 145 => 4.55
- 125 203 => 4.45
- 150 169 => 3.86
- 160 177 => 3.88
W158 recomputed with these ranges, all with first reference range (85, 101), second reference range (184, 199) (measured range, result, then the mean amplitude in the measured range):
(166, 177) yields 2.4 Hz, 4.08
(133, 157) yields 2.4 Hz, 4.59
